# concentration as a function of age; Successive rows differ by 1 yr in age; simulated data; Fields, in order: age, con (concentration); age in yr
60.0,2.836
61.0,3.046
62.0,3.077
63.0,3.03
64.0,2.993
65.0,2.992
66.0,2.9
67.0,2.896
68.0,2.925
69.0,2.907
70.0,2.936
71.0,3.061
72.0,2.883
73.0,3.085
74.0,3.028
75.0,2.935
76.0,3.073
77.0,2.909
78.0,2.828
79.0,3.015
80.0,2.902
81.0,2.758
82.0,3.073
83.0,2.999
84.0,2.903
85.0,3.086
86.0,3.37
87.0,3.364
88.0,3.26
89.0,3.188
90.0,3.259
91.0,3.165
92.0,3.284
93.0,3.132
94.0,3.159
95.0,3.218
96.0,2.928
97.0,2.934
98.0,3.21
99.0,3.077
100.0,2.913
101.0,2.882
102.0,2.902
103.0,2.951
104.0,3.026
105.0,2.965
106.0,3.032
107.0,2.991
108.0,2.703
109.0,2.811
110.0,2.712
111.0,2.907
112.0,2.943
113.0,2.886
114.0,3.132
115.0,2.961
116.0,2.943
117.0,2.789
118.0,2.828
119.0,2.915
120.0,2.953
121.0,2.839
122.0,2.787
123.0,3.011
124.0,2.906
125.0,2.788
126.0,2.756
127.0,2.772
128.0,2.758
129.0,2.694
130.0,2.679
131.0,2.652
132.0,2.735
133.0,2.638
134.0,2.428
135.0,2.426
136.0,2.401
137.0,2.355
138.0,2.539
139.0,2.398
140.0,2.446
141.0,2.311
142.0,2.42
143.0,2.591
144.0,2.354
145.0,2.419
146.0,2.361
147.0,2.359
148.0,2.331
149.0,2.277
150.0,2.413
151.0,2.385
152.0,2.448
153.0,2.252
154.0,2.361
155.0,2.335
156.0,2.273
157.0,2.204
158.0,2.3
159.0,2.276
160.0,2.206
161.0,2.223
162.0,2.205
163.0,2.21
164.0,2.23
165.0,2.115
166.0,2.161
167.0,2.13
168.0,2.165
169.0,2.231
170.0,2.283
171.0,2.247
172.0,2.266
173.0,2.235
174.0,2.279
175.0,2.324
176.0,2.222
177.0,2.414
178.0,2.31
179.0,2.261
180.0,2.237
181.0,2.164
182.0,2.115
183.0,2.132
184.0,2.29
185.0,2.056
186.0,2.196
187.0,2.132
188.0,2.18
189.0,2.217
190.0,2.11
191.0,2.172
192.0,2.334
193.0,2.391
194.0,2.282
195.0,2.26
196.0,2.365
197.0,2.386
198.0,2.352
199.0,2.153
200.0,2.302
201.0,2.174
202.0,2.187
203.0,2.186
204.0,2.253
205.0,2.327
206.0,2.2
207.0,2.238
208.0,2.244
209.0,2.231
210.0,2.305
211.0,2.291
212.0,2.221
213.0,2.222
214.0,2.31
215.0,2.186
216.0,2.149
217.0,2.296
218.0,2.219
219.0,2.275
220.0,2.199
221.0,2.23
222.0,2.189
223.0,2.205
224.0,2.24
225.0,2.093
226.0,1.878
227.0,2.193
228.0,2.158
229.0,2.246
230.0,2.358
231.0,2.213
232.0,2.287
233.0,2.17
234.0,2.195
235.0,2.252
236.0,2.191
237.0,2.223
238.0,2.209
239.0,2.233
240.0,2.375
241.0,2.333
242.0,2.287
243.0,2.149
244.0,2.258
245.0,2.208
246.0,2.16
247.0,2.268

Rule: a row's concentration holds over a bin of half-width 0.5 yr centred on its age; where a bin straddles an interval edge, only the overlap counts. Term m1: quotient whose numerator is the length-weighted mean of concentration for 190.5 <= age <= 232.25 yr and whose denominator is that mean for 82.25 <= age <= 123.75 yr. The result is 0.74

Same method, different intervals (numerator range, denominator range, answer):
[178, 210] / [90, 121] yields 0.75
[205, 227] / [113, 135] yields 0.79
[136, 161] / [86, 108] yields 0.76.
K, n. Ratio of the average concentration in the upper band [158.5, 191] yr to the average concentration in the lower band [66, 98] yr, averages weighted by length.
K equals 0.7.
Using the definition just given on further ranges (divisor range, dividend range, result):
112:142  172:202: 0.83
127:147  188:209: 0.90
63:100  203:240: 0.73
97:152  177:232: 0.82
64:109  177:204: 0.74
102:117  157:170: 0.76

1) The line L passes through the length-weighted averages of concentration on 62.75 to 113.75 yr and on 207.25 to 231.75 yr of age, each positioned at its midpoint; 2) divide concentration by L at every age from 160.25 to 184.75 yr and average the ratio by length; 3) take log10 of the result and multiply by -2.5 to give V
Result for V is 0.13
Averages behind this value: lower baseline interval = 3.01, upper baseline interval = 2.22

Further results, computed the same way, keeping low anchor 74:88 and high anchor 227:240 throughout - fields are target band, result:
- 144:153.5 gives 0.135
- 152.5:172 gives 0.167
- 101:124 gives -0.017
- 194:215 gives 0.058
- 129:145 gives 0.099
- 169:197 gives 0.116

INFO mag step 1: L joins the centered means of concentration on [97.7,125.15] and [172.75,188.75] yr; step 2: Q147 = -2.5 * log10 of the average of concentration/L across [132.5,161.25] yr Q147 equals 0.084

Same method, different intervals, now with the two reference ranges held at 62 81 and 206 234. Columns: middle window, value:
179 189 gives 0.105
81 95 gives -0.102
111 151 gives 0.008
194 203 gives 0.026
